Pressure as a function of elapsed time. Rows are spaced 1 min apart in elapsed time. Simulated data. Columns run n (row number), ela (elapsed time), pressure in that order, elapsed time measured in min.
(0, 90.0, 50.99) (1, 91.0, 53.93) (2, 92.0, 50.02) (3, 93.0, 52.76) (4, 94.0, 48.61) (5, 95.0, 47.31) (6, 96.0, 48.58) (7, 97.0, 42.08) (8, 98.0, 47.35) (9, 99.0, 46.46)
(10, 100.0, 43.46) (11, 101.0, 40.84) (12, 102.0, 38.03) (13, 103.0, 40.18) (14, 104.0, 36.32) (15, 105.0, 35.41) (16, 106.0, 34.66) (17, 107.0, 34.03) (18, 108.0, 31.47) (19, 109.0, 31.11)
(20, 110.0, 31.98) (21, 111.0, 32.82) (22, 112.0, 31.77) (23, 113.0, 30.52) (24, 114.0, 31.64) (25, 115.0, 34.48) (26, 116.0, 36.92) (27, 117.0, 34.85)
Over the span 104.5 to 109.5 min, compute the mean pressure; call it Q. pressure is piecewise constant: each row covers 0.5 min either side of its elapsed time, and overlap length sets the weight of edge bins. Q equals 33.3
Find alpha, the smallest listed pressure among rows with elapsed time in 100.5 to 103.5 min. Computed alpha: 38.03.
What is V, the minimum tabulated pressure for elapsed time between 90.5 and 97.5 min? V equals 42.08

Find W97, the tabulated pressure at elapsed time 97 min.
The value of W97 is 42.08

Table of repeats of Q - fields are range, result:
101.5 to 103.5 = 39.1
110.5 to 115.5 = 32.2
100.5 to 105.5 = 38.2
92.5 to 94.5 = 50.7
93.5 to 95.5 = 48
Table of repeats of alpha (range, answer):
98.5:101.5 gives 40.84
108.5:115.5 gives 30.52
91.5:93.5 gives 50.02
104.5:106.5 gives 34.66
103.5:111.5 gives 31.11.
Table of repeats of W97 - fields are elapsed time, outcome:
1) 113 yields 30.52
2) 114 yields 31.64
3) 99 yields 46.46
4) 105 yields 35.41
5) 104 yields 36.32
